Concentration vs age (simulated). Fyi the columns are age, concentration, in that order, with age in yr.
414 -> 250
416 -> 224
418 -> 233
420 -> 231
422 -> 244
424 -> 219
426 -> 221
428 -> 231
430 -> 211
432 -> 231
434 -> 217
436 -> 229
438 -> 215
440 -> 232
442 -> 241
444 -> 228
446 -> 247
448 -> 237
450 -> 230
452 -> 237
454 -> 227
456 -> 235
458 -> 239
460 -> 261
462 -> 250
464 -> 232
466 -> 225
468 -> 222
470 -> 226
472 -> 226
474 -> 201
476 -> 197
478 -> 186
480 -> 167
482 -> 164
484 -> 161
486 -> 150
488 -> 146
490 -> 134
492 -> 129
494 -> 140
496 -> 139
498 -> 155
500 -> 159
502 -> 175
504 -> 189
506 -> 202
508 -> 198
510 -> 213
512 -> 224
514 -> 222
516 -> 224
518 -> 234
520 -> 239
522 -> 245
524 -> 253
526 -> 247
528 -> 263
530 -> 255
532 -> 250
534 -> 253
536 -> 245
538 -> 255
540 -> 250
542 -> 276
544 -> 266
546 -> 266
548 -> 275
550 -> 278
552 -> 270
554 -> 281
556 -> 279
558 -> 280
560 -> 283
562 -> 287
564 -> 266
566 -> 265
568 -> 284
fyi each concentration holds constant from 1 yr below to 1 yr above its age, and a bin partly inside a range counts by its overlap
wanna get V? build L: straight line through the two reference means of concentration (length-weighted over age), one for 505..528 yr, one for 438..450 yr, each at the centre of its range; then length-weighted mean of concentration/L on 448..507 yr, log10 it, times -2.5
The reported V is 0.20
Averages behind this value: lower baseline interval 235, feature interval 194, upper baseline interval 229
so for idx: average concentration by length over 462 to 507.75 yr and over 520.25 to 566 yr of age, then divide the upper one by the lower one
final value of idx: 1.5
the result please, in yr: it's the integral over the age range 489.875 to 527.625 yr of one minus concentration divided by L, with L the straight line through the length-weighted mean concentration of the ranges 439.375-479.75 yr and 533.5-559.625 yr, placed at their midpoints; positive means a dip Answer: 8.0 yr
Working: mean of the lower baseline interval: 228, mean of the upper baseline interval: 268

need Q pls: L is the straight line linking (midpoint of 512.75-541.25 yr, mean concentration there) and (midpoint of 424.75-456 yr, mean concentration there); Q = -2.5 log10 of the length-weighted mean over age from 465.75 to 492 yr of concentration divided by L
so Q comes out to 0.28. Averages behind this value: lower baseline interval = 229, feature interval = 182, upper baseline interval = 245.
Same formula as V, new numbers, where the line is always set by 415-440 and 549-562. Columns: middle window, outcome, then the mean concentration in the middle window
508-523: 0.160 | 227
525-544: 0.062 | 255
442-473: 0.015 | 235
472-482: 0.286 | 189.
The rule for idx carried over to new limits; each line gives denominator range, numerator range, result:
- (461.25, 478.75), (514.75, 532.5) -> 1.12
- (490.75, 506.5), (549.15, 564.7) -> 1.75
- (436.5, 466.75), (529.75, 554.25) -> 1.11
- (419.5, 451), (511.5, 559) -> 1.12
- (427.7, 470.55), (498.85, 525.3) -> 0.92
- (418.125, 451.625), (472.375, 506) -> 0.72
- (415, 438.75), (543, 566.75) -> 1.22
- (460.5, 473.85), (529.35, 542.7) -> 1.11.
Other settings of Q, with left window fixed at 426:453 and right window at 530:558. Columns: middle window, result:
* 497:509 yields 0.36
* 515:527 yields 0.07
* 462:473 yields 0.05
